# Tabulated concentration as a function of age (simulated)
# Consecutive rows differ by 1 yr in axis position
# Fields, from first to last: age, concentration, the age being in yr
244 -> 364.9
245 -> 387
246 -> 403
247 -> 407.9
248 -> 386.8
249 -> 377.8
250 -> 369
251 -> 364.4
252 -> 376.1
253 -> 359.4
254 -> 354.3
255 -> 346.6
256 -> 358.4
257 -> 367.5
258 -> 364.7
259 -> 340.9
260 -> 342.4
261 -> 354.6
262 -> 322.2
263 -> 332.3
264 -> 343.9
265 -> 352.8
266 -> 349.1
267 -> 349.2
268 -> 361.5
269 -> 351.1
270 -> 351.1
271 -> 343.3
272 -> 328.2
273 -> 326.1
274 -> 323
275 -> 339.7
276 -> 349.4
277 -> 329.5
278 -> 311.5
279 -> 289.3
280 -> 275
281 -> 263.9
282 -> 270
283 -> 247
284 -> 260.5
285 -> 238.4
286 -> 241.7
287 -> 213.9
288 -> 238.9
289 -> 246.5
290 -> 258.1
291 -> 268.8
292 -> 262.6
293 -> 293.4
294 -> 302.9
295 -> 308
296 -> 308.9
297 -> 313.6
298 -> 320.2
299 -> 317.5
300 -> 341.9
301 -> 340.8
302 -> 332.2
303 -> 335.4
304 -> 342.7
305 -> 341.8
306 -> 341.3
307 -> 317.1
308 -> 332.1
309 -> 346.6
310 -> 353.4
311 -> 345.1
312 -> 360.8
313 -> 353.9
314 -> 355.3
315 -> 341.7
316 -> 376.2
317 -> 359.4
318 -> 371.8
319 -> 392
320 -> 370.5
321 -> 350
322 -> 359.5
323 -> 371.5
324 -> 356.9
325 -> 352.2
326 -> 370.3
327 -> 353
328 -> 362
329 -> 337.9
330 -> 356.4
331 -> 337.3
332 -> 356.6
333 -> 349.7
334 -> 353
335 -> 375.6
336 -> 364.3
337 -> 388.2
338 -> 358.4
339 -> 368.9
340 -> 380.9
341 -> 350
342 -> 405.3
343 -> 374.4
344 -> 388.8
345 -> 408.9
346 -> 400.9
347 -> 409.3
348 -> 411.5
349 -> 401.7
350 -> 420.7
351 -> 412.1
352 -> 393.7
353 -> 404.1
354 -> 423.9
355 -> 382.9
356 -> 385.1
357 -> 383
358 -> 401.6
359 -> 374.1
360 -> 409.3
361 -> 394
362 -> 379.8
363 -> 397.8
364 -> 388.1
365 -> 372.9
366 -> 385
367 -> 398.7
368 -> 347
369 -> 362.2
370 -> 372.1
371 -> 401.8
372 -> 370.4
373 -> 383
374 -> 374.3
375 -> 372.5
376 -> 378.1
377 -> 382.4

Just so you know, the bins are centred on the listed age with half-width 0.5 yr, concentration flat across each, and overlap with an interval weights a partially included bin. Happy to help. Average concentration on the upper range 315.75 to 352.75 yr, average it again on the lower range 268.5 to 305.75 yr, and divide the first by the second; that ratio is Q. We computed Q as 1.2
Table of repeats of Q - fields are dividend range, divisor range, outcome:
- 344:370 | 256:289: 1.25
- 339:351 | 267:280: 1.19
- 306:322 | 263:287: 1.14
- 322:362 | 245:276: 1.07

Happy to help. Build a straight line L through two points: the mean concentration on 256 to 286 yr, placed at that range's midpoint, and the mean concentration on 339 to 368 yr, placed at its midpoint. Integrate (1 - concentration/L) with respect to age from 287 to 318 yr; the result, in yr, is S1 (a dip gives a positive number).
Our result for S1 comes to 2.6 yr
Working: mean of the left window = 323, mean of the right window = 393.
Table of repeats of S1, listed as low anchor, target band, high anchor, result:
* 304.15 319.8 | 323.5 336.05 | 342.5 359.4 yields 0.6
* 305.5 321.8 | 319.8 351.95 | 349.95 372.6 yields -0.3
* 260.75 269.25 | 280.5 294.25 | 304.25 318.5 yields 3.6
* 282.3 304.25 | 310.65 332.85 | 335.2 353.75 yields -0.9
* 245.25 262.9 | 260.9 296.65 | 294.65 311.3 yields 4.7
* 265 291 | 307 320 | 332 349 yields -0.4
